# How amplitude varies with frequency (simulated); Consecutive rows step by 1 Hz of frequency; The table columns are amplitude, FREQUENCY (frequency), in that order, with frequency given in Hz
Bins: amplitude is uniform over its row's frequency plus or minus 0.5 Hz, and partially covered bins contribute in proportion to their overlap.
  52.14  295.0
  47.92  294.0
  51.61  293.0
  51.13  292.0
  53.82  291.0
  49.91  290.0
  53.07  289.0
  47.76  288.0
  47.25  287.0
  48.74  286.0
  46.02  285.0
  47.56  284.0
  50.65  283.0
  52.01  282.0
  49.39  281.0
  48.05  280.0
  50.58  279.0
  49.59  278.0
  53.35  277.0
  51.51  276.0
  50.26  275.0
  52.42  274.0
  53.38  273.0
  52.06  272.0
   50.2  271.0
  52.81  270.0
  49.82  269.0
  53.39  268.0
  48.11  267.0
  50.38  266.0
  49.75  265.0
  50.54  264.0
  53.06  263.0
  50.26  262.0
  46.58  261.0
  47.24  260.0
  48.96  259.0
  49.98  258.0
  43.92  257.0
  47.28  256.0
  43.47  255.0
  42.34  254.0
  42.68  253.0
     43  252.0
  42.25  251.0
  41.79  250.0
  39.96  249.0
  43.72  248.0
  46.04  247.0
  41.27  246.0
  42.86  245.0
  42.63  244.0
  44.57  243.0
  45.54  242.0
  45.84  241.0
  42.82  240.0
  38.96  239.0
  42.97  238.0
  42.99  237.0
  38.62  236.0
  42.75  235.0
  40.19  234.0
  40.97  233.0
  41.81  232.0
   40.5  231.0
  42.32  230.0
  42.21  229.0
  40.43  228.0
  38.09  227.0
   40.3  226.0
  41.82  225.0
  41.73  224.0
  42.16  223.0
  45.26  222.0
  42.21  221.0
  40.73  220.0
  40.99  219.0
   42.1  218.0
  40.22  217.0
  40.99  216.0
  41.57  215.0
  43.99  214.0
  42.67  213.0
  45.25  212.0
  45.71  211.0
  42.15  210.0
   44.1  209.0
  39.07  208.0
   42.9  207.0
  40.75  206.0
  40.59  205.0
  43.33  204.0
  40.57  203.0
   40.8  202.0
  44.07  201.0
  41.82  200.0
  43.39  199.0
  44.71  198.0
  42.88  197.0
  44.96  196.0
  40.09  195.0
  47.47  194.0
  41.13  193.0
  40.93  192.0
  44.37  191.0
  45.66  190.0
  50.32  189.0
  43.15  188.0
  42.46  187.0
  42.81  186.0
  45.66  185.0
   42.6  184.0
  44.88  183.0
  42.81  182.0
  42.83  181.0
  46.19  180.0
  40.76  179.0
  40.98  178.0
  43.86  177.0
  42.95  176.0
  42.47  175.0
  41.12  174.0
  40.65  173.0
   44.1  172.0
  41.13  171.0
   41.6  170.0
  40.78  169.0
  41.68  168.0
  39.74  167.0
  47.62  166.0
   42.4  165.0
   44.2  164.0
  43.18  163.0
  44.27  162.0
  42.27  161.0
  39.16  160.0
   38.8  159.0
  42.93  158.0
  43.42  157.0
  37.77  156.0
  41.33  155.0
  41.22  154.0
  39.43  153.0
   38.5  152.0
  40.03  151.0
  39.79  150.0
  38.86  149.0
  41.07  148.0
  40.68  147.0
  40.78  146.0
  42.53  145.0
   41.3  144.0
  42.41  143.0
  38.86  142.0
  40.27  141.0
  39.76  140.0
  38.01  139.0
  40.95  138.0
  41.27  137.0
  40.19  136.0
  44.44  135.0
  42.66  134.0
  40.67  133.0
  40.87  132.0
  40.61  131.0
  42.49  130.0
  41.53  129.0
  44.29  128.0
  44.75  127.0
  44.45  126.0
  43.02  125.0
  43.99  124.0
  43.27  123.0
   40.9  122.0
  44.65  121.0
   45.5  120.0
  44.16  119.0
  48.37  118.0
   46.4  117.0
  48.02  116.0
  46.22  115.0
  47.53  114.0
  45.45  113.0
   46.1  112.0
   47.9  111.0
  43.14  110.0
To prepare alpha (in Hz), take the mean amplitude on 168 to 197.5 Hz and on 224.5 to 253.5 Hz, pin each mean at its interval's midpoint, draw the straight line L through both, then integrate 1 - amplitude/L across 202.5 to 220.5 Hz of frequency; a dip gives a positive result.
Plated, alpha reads 0.2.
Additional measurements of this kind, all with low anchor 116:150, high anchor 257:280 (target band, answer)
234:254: 2.6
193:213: 1.6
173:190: 0.7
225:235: 1.5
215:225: 1.2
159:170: 0.5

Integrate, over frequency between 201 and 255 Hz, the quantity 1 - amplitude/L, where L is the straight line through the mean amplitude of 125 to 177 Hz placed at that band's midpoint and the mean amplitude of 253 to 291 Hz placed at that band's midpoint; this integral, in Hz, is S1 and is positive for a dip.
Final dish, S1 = 5.1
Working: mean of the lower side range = 41.5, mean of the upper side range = 49.5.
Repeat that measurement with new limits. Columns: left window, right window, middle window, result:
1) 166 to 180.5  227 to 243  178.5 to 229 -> -0.8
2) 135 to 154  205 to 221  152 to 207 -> -1.7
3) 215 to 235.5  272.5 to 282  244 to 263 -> 0.7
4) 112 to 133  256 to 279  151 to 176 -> 2.4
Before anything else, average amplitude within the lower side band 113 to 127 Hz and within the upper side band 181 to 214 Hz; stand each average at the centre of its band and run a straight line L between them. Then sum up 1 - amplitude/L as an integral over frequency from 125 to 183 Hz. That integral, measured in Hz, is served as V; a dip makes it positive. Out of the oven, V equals 3.4 Hz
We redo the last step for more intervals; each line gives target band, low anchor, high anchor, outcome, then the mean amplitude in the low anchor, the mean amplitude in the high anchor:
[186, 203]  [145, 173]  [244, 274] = 0.0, 41.4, 47.2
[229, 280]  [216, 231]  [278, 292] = -0.6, 41.4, 49.7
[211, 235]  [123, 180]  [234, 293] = 1.9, 41.6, 47.4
